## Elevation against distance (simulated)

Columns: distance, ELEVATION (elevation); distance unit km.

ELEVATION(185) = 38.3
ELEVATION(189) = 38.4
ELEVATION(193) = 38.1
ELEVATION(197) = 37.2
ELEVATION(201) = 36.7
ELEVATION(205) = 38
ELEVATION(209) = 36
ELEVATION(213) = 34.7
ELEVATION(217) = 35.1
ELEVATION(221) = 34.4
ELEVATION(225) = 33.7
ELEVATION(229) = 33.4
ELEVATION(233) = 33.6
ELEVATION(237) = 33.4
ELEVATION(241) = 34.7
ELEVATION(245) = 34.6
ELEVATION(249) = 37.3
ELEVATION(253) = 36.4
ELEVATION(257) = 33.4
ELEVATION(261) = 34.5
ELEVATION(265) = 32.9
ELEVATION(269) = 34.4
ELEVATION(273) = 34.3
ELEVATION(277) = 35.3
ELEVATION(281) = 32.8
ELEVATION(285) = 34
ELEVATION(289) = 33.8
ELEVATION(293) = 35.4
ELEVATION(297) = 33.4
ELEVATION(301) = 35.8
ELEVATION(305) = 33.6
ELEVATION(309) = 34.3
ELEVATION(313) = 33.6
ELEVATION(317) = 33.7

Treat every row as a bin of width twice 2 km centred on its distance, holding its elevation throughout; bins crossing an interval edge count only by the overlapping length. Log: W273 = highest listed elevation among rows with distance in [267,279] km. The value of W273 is 35.3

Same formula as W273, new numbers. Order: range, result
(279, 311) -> 35.8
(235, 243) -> 34.7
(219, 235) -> 34.4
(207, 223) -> 36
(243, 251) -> 37.3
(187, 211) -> 38.4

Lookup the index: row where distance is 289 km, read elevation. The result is 33.8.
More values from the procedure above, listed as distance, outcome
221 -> 34.4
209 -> 36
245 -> 34.6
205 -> 38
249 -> 37.3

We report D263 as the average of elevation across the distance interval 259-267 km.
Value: 33.7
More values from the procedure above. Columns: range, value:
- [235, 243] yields 34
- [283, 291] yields 33.9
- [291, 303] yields 34.9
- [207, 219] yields 35.3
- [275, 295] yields 34.3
